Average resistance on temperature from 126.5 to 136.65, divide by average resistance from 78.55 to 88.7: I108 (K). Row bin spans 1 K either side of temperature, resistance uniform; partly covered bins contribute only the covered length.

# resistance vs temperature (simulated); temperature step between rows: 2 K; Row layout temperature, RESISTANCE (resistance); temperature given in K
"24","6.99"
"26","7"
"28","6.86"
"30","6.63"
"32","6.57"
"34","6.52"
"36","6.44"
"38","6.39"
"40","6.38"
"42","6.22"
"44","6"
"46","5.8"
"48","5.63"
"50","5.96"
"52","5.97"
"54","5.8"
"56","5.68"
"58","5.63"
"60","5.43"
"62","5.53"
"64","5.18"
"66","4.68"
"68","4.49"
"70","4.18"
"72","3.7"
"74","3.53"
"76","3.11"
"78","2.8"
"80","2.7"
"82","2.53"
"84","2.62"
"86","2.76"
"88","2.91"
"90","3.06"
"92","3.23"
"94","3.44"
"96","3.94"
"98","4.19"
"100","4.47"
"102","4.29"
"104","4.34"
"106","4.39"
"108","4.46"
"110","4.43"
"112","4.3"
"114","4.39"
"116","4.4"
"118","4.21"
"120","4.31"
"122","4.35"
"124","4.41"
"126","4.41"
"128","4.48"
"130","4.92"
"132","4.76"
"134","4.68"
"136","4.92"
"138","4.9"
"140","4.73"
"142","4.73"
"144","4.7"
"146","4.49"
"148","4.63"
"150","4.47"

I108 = 1.75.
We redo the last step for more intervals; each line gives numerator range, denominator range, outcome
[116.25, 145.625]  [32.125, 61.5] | 0.77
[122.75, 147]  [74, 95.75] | 1.57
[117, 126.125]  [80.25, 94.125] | 1.50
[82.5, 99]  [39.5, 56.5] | 0.55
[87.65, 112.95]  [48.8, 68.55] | 0.73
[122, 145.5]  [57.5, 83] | 1.14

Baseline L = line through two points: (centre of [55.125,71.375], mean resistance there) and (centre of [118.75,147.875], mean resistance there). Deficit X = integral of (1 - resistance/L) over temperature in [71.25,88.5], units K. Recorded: 7.0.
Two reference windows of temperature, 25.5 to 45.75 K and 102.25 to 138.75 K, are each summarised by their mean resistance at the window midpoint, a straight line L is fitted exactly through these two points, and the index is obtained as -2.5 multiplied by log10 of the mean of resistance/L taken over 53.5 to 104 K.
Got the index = 0.35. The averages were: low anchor 6.46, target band 3.98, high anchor 4.5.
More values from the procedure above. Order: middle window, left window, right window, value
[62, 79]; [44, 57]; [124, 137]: 0.34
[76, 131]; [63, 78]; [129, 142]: 0.15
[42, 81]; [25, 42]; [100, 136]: 0.21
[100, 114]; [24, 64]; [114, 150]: 0.15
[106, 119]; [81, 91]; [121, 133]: -0.12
